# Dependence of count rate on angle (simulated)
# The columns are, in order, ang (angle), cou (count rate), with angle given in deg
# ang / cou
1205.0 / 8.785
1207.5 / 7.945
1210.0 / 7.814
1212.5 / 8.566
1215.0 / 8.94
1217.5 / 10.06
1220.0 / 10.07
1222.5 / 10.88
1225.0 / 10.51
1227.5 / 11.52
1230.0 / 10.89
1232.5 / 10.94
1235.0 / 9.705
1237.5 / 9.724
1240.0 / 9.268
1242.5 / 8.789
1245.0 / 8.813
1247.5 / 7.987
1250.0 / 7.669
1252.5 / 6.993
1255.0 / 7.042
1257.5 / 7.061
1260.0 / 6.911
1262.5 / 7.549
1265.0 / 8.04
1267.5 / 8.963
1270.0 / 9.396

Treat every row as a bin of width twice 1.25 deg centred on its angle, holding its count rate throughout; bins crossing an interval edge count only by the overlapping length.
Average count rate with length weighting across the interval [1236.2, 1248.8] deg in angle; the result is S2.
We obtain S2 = 8.91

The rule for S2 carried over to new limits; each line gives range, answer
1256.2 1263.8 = 7.18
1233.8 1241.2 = 9.57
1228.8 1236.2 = 10.5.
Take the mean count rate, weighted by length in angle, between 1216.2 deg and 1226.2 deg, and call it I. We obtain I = 10.4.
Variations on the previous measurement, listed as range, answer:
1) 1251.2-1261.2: 7.01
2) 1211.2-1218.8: 9.19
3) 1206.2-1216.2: 8.32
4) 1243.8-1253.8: 7.86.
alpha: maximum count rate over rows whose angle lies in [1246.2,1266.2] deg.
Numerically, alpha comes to 8.04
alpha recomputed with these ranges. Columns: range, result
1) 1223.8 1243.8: 11.52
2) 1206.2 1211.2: 7.945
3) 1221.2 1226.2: 10.88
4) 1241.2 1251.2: 8.813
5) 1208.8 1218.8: 10.06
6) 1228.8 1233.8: 10.94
